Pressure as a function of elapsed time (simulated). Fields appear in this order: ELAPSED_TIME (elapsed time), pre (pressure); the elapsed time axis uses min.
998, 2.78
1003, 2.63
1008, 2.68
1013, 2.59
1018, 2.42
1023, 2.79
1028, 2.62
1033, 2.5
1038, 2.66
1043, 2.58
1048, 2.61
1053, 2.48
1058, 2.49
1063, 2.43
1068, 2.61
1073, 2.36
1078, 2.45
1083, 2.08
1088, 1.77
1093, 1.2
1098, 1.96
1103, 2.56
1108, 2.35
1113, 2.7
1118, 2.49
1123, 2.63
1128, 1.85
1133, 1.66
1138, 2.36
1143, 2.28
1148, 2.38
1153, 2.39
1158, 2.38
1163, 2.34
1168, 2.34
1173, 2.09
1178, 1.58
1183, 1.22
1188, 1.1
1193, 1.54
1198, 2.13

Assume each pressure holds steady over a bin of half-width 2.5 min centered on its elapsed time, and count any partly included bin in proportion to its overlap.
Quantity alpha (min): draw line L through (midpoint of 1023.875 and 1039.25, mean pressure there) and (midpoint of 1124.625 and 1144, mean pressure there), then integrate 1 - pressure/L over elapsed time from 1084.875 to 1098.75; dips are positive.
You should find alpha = 4.0 min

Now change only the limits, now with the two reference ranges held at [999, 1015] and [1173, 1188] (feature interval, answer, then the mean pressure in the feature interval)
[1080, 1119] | -2.5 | 2.13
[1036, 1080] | -4.2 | 2.52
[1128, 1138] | -0.5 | 1.88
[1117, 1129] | -3.2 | 2.36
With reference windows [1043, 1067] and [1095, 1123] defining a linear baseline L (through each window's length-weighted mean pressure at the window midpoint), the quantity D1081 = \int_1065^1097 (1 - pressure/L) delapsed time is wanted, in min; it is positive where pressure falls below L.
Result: 5.1 min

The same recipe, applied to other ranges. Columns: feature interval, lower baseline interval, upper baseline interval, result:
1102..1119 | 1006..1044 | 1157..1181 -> -1.6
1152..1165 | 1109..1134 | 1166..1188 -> -3.1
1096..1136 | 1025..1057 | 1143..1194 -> -1.1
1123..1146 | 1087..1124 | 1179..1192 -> -3.1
